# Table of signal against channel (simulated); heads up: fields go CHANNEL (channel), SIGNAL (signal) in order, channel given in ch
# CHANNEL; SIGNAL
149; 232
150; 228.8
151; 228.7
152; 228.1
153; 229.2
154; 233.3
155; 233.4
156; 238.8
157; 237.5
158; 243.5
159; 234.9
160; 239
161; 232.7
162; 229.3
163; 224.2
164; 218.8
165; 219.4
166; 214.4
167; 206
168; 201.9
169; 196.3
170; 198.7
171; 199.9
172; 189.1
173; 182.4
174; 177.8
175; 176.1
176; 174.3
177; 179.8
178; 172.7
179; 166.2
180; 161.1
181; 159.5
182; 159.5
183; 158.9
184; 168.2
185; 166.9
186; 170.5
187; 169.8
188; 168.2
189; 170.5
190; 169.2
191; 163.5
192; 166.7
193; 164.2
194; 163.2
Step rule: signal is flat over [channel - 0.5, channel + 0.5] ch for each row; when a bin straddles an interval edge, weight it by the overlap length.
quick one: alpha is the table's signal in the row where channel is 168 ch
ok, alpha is 201.9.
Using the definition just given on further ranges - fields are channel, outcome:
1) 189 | 170.5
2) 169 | 196.3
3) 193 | 164.2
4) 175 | 176.1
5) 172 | 189.1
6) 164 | 218.8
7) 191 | 163.5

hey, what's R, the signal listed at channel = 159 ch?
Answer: 234.9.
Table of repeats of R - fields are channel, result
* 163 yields 224.2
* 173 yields 182.4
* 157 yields 237.5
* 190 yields 169.2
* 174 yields 177.8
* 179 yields 166.2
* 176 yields 174.3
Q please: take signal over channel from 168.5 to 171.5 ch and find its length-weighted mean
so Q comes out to 198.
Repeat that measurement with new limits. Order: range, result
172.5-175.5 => 179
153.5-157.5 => 236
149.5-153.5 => 229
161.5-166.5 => 221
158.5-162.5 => 234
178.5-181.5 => 162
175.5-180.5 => 171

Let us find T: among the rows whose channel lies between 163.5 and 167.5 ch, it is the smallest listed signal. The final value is 206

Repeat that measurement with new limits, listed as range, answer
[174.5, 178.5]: 172.7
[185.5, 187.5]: 169.8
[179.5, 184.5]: 158.9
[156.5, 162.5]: 229.3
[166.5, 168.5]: 201.9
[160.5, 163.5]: 224.2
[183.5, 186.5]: 166.9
